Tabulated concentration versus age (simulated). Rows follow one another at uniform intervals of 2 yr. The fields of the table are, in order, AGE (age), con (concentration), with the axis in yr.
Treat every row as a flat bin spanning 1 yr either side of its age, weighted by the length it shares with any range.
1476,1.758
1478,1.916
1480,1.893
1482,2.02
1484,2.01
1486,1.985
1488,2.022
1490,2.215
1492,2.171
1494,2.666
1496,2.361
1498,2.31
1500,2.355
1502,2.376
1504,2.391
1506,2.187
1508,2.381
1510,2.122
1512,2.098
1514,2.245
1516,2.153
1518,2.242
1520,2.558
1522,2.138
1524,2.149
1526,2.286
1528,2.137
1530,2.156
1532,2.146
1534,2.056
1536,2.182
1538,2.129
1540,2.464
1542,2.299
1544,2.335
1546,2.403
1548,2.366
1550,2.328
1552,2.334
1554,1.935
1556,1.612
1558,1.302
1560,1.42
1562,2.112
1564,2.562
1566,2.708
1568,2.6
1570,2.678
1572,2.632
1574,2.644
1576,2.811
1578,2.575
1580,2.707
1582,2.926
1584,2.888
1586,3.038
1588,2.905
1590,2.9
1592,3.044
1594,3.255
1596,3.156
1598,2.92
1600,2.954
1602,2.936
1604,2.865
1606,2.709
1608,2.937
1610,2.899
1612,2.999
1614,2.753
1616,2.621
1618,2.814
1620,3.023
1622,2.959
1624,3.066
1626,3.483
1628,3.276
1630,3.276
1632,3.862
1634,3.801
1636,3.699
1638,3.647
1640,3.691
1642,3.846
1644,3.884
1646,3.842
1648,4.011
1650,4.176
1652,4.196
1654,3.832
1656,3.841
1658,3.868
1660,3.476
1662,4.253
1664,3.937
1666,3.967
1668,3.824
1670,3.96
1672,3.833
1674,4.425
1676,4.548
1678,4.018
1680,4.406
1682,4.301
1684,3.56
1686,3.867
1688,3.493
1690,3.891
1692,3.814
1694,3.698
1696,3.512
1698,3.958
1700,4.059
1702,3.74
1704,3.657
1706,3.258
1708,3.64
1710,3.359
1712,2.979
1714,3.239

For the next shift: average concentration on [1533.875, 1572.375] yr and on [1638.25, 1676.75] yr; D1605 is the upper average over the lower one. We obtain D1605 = 1.78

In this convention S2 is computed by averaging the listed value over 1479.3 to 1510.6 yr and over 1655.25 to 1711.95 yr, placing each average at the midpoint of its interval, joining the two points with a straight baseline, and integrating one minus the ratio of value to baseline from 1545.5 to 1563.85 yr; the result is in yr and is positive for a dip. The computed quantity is 4.9 yr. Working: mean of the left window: 2.22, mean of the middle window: 1.99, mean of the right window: 3.85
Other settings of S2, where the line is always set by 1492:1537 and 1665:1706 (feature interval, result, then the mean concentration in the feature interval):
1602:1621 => 2.04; 2.85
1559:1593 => 2.41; 2.66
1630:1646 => -1.38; 3.75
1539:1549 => 0.66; 2.37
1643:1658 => -1.64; 3.96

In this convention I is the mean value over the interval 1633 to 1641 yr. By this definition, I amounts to 3.71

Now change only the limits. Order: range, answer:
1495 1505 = 2.36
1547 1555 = 2.24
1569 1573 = 2.66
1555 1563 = 1.61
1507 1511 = 2.25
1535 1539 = 2.16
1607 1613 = 2.95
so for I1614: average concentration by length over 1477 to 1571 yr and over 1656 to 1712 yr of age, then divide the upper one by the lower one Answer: 1.75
